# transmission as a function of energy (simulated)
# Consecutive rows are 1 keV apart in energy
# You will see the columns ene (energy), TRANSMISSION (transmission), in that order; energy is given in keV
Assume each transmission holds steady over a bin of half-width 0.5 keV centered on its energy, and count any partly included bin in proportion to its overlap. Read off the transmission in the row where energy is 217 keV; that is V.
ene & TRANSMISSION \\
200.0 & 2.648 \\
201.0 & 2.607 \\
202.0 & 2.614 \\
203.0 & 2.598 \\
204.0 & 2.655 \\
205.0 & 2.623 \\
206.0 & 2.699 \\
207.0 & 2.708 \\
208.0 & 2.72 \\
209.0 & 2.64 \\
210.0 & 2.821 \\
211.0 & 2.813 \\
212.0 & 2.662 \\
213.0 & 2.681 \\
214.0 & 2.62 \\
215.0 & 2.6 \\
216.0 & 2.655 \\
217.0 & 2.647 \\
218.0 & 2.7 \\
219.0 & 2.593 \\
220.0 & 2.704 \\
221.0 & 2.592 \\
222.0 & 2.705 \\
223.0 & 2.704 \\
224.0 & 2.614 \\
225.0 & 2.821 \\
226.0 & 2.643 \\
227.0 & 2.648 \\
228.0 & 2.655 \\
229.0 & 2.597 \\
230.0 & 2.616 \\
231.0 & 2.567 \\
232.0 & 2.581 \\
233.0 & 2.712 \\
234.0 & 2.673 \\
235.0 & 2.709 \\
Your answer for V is 2.647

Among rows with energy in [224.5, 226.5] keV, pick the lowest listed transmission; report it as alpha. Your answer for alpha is 2.643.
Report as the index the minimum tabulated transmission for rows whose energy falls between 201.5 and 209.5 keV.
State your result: 2.598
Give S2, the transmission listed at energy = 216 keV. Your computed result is 2.655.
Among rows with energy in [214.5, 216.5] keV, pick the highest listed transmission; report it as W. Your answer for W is 2.655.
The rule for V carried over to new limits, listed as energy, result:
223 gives 2.704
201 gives 2.607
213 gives 2.681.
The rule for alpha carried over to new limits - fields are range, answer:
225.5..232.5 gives 2.567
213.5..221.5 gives 2.592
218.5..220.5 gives 2.593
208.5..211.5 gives 2.64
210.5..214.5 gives 2.62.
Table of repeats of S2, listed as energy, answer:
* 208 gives 2.72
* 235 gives 2.709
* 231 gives 2.567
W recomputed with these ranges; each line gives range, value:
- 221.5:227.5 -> 2.821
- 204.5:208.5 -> 2.72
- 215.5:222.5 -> 2.705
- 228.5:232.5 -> 2.616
